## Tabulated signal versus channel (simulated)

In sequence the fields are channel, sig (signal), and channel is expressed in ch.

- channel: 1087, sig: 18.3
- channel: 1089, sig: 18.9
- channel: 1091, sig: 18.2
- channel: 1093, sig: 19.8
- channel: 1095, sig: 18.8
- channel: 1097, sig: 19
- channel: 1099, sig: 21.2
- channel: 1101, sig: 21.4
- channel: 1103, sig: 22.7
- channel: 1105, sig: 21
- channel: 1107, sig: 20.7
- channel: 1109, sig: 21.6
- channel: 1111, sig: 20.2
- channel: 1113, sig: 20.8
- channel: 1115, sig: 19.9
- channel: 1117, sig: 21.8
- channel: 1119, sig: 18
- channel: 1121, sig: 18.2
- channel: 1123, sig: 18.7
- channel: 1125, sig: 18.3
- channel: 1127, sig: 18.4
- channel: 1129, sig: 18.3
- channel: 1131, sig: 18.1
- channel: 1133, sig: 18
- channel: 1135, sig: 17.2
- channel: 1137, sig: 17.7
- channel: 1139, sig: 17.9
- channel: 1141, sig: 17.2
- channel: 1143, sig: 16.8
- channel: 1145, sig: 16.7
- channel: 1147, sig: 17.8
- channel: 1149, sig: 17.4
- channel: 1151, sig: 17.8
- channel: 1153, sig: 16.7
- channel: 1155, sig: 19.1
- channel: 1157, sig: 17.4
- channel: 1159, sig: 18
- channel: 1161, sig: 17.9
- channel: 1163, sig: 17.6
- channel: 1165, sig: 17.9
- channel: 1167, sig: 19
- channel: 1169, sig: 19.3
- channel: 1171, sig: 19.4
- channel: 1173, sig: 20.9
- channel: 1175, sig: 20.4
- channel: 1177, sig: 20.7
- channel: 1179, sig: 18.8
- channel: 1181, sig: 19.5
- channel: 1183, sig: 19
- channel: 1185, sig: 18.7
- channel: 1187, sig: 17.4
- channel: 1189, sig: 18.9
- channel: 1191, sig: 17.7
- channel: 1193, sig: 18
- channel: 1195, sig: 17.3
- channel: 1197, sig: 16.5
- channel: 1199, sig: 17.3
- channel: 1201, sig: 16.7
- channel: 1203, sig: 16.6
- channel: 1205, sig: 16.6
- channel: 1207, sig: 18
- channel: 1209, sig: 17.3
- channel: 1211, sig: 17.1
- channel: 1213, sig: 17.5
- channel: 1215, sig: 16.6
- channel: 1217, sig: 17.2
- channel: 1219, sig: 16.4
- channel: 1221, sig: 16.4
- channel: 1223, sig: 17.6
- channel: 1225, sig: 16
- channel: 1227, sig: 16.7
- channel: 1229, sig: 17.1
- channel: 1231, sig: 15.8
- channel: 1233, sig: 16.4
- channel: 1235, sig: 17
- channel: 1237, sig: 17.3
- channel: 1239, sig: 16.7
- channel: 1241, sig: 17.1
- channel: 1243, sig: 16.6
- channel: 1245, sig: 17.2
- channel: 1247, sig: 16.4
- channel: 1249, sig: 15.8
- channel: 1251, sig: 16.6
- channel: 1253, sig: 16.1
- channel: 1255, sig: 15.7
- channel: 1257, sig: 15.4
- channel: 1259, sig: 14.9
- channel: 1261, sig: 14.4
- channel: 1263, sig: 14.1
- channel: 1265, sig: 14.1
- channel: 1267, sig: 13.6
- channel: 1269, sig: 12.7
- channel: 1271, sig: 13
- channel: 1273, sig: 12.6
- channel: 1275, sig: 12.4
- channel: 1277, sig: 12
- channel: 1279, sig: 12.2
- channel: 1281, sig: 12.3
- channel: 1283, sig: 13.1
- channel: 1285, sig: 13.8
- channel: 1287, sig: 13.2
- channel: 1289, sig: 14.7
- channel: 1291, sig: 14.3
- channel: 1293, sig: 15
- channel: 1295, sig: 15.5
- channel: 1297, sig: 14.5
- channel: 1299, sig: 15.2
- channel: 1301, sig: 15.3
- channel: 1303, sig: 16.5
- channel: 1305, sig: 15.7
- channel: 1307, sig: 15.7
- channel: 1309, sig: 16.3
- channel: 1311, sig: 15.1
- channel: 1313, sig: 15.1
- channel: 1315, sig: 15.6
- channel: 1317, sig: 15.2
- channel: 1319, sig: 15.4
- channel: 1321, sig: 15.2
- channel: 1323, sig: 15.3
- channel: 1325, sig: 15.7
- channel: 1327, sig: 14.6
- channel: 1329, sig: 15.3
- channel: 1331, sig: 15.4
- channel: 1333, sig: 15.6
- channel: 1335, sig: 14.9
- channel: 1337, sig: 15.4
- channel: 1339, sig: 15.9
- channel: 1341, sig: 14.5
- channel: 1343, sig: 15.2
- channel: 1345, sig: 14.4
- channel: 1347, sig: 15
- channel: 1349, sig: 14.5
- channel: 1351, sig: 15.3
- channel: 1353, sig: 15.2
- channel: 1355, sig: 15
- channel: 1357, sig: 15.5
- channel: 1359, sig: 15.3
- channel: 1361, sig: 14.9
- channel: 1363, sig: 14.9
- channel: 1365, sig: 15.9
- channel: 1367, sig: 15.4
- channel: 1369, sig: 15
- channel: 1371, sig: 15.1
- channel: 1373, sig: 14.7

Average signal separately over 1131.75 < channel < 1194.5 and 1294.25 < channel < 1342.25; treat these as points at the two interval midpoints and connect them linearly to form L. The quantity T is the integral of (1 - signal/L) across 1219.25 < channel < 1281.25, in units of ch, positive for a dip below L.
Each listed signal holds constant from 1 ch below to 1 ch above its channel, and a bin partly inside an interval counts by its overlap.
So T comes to 5.2 ch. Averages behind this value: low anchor 18.3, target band 15.3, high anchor 15.4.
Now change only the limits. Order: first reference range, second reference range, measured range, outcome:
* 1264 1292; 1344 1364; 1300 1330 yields -3.0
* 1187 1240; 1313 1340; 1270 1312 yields 4.4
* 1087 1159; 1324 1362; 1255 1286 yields 5.5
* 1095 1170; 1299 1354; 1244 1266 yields 1.4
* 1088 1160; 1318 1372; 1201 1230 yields 0.7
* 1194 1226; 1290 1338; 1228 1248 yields -0.3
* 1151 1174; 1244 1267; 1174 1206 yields -1.0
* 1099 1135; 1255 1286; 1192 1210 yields -0.9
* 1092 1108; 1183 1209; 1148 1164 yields 0.9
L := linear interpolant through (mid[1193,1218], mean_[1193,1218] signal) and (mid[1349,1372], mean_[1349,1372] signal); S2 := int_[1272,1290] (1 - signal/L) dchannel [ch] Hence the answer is 3.6 ch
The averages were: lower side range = 17.1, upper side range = 15.2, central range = 12.9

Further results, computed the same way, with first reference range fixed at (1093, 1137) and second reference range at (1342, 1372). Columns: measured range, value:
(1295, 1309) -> 0.5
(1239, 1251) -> 0.4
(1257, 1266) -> 1.3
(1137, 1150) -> 1.2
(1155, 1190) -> -0.7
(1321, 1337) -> 0.4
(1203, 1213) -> 0.4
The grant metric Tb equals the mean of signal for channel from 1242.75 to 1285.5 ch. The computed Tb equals 14.3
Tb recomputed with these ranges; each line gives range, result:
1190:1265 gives 16.6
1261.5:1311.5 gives 14.1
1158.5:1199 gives 18.6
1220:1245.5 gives 16.8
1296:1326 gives 15.5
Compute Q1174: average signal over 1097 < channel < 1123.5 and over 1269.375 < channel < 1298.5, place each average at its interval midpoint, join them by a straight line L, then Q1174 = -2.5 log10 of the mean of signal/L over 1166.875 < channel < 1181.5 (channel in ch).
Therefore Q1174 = -0.11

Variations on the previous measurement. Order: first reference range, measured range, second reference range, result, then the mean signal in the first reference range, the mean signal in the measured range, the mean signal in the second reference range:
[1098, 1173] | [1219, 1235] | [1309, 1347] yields 0.03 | 18.8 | 16.6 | 15.2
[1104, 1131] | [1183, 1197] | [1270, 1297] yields -0.06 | 19.6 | 18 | 13.4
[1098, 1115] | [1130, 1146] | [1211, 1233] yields 0.14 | 21.1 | 17.4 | 16.7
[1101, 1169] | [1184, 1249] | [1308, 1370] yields 0.02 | 18.7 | 17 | 15.2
